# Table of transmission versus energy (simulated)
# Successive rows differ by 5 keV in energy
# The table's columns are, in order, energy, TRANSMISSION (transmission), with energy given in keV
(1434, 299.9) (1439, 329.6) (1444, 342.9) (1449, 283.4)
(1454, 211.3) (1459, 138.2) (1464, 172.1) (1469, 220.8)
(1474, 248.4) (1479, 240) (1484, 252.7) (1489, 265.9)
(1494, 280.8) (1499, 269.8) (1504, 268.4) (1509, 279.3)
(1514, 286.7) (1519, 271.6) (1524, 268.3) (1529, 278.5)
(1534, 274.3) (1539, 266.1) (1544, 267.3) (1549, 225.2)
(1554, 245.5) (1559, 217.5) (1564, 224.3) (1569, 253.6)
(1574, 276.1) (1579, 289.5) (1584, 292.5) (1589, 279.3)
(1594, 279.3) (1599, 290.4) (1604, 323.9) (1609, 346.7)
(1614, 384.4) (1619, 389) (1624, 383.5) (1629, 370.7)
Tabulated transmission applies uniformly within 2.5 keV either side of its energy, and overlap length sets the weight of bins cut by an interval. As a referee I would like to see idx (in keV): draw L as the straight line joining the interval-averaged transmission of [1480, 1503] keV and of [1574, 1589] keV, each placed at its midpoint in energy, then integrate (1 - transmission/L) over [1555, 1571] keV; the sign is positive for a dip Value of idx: 2.8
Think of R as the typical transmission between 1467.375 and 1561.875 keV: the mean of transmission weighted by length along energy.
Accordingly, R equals 260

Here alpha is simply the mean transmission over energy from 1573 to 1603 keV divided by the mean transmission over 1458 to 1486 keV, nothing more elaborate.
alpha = 1.3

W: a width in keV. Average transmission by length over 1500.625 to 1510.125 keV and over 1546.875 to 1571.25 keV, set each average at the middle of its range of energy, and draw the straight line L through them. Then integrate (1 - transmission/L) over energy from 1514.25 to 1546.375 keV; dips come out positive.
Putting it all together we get -2.3 keV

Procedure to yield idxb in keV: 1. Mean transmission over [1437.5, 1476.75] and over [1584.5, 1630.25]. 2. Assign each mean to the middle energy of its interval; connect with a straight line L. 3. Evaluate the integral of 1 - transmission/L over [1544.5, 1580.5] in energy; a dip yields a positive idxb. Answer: 7.06 keV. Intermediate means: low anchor 241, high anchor 336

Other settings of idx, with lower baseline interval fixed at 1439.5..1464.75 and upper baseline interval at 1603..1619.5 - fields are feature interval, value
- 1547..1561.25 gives 4.0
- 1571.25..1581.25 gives 1.6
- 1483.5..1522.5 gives 0.9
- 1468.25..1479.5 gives 0.9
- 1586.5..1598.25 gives 2.2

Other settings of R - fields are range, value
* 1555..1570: 231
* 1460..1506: 243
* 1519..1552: 264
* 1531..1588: 258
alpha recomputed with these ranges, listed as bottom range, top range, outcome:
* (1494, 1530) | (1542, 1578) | 0.89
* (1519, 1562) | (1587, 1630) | 1.32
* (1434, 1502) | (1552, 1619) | 1.15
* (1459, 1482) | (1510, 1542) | 1.29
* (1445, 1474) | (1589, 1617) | 1.49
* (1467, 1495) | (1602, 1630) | 1.47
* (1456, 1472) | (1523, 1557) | 1.44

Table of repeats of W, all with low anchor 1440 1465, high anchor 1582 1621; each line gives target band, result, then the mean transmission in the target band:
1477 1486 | 0.3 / 246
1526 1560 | 4.0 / 255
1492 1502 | -0.4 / 275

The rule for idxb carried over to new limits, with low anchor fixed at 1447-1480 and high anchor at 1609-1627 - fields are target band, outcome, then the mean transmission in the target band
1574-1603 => 5.1 keV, 287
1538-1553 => 2.5 keV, 251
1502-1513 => -0.6 keV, 276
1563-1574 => 2.6 keV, 249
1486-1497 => -1.3 keV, 272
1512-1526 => -0.1 keV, 275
